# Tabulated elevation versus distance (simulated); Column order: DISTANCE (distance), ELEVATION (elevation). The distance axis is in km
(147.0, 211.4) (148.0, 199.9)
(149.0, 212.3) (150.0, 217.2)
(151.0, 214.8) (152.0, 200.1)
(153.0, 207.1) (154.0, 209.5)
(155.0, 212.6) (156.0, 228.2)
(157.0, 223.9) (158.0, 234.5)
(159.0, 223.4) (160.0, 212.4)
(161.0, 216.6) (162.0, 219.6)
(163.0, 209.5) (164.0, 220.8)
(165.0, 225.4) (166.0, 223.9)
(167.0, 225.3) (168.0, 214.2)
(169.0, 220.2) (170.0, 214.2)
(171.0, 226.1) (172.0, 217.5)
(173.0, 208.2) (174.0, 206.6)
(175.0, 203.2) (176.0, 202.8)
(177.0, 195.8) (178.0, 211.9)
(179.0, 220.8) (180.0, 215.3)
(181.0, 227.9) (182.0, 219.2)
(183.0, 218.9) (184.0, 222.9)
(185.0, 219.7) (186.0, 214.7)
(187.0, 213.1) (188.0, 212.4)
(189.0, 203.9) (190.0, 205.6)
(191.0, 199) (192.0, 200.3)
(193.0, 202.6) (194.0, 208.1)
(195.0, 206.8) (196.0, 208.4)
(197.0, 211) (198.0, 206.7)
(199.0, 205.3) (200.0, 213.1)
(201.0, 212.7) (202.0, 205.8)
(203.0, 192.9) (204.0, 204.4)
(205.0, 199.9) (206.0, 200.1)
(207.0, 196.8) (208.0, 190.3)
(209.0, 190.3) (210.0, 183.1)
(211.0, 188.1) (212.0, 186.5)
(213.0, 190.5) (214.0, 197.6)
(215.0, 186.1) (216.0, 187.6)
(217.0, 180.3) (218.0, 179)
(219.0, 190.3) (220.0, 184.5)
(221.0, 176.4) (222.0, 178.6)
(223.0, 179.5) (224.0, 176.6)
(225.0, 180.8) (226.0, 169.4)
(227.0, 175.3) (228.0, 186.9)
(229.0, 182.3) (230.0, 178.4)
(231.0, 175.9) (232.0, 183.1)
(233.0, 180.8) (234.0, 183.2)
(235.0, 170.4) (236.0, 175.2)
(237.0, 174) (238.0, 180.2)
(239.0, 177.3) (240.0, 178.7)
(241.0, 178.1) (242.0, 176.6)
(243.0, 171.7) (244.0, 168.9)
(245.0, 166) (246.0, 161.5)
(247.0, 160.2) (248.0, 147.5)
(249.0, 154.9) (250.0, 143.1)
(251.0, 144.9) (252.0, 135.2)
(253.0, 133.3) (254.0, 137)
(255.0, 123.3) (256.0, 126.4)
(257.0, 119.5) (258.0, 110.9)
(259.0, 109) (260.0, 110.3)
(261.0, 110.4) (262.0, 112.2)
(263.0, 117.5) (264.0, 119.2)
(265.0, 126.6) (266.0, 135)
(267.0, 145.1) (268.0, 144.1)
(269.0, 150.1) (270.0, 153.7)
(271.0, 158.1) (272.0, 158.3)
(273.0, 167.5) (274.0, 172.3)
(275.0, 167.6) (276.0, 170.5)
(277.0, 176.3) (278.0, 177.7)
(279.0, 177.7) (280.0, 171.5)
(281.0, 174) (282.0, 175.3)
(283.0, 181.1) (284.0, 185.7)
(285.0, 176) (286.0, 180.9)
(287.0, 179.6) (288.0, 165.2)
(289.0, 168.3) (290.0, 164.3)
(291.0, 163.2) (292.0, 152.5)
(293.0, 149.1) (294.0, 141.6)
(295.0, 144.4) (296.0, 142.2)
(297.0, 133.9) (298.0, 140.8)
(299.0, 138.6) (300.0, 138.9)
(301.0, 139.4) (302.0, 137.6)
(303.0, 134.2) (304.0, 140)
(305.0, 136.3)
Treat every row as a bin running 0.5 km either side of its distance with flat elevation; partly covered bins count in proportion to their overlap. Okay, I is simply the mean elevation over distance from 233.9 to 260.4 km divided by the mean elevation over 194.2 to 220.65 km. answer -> 0.78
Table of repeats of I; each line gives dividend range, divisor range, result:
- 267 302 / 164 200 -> 0.76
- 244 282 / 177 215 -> 0.71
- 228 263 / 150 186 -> 0.71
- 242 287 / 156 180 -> 0.70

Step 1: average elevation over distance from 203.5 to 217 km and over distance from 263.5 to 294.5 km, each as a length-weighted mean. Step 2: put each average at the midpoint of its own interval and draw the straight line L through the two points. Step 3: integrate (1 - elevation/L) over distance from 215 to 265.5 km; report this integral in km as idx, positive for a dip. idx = 5.7 km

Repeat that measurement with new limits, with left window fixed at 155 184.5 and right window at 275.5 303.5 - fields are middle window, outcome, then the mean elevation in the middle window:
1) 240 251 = 1.1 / 163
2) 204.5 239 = 1.6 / 183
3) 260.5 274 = 2.4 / 140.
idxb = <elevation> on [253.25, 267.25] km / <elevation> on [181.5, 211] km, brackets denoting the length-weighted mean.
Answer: 0.59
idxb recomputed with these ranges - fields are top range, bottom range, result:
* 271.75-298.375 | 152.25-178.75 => 0.77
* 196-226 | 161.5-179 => 0.90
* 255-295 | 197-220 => 0.78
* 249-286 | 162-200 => 0.69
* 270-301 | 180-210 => 0.79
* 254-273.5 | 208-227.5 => 0.72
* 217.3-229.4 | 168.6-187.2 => 0.84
